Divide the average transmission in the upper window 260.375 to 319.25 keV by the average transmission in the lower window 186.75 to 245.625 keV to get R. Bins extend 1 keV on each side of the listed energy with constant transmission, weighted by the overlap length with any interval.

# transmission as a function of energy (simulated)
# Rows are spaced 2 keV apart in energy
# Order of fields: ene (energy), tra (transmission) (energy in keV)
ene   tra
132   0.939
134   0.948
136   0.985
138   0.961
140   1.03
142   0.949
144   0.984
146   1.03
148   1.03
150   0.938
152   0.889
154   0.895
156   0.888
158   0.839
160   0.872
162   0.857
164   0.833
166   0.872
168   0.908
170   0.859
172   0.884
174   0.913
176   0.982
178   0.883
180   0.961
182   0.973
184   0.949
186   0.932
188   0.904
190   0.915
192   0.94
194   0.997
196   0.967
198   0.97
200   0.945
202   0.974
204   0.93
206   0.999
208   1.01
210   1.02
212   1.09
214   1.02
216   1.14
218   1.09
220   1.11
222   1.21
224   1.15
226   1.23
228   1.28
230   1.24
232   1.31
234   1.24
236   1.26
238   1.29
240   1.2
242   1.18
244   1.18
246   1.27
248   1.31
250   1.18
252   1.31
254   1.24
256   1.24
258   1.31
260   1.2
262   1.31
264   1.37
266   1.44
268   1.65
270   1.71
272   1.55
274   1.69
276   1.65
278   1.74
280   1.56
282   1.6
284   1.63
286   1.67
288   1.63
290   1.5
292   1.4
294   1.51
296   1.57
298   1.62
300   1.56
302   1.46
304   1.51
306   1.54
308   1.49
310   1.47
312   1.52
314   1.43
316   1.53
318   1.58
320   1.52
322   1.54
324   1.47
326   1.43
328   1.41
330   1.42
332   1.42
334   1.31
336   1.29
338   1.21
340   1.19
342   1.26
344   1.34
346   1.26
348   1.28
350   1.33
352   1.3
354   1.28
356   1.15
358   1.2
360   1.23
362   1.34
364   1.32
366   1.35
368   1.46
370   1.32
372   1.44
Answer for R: 1.41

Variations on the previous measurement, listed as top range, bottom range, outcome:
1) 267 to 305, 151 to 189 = 1.77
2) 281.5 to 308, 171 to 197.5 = 1.65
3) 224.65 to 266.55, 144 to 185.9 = 1.38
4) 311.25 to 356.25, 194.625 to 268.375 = 1.16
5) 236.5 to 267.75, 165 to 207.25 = 1.36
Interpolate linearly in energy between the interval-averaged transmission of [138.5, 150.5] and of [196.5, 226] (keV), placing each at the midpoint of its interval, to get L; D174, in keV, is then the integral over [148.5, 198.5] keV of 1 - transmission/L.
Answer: 5.21 keV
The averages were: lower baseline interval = 0.994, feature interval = 0.913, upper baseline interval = 1.05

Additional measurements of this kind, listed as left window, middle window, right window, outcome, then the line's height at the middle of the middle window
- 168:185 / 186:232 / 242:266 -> 0.7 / 1.07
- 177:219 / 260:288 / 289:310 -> -3.8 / 1.38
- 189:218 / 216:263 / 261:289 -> 2.1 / 1.29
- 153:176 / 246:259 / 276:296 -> 1.2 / 1.39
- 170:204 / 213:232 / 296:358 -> -2.0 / 1.06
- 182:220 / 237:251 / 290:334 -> -0.5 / 1.18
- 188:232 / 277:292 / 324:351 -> -4.8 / 1.21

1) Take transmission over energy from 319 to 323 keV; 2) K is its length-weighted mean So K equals 1.53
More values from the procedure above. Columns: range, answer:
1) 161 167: 0.854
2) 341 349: 1.29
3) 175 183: 0.95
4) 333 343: 1.25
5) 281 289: 1.63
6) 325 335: 1.4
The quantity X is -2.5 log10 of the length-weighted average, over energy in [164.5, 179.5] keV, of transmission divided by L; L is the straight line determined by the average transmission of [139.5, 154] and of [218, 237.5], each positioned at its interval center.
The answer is 0.17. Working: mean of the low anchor 0.971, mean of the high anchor 1.22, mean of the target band 0.9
